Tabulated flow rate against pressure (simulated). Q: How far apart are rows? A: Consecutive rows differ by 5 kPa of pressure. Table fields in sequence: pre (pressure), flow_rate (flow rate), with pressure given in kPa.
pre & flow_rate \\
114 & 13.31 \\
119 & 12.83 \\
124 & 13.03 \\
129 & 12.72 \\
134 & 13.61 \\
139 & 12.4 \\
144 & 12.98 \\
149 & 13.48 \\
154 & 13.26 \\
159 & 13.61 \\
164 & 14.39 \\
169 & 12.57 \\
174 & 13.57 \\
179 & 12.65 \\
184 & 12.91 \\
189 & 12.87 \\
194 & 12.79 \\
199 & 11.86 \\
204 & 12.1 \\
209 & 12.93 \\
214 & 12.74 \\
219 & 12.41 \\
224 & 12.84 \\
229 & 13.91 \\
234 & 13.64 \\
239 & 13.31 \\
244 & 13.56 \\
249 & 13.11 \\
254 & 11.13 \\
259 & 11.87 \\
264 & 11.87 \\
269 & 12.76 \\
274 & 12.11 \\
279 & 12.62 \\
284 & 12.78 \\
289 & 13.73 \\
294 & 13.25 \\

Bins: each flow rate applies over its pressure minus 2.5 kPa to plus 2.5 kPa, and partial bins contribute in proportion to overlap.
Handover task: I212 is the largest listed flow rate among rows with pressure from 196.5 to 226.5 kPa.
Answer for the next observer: 12.93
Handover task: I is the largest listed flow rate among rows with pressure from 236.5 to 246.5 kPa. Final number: 13.56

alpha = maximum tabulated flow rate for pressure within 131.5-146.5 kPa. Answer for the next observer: 13.61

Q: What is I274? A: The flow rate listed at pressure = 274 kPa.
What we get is 12.11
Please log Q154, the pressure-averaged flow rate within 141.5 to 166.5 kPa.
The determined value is 13.5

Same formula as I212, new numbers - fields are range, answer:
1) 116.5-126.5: 13.03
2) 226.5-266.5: 13.91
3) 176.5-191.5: 12.91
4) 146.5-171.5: 14.39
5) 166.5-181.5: 13.57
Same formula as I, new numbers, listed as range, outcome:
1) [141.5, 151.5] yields 13.48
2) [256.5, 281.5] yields 12.76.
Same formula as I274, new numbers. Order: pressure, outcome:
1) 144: 12.98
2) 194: 12.79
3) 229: 13.91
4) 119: 12.83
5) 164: 14.39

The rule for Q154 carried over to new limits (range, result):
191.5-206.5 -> 12.2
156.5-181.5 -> 13.4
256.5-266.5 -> 11.9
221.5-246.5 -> 13.5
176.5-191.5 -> 12.8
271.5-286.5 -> 12.5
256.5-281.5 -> 12.2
